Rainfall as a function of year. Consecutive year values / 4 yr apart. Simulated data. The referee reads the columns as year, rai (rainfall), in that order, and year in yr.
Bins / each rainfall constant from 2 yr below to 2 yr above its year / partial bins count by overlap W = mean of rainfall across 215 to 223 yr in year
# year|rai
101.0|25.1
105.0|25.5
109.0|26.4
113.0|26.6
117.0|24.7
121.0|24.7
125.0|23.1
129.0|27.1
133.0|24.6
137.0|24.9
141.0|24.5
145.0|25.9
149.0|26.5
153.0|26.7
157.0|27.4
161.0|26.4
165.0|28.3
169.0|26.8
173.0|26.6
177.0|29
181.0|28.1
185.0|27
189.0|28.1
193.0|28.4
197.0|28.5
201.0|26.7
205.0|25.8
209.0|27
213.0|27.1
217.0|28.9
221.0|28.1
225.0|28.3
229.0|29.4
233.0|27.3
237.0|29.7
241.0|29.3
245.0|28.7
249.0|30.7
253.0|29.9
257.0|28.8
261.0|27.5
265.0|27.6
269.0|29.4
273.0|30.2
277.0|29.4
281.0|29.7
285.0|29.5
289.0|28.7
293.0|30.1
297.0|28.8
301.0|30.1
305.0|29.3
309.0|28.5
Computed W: 28.5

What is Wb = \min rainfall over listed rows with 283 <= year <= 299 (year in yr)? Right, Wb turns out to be 28.7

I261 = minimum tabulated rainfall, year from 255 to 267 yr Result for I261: 27.5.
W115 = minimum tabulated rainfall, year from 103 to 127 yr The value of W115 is 23.1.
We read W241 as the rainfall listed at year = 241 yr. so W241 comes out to 29.3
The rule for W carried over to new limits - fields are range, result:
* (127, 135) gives 25.9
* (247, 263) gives 29.2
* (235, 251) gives 29.6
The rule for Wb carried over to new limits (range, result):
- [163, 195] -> 26.6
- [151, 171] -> 26.4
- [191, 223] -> 25.8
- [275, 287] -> 29.4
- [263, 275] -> 27.6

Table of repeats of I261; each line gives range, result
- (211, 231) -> 27.1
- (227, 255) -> 27.3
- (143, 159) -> 25.9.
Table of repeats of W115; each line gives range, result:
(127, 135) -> 24.6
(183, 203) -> 26.7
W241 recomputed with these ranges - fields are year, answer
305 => 29.3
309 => 28.5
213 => 27.1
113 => 26.6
